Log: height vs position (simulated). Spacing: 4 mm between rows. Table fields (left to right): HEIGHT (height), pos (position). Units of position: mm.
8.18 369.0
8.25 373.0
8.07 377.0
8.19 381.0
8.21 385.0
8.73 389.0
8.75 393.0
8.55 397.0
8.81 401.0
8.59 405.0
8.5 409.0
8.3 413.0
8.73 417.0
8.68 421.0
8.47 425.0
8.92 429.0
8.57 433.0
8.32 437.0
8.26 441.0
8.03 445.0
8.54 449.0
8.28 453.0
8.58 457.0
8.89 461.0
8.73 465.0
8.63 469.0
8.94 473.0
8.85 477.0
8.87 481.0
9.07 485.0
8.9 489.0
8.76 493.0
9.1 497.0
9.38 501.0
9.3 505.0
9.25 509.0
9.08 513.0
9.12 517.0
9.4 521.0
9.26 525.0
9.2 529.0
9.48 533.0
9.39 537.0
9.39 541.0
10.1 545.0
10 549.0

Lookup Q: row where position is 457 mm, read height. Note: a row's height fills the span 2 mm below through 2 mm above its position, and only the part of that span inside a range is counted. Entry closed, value 8.58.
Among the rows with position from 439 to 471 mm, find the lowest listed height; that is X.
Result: 8.03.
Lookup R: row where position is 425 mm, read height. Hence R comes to 8.47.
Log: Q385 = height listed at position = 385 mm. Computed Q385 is 8.21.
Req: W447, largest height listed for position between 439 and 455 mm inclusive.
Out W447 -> 8.54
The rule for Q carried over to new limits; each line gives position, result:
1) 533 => 9.48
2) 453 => 8.28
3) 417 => 8.73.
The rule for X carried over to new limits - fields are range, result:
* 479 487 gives 8.87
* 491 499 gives 8.76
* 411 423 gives 8.3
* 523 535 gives 9.2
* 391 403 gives 8.55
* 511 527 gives 9.08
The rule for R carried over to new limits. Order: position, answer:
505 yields 9.3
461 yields 8.89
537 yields 9.39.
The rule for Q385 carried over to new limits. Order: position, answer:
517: 9.12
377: 8.07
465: 8.73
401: 8.81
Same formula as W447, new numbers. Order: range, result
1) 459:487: 9.07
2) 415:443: 8.92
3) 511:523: 9.4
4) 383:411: 8.81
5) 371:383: 8.25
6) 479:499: 9.1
